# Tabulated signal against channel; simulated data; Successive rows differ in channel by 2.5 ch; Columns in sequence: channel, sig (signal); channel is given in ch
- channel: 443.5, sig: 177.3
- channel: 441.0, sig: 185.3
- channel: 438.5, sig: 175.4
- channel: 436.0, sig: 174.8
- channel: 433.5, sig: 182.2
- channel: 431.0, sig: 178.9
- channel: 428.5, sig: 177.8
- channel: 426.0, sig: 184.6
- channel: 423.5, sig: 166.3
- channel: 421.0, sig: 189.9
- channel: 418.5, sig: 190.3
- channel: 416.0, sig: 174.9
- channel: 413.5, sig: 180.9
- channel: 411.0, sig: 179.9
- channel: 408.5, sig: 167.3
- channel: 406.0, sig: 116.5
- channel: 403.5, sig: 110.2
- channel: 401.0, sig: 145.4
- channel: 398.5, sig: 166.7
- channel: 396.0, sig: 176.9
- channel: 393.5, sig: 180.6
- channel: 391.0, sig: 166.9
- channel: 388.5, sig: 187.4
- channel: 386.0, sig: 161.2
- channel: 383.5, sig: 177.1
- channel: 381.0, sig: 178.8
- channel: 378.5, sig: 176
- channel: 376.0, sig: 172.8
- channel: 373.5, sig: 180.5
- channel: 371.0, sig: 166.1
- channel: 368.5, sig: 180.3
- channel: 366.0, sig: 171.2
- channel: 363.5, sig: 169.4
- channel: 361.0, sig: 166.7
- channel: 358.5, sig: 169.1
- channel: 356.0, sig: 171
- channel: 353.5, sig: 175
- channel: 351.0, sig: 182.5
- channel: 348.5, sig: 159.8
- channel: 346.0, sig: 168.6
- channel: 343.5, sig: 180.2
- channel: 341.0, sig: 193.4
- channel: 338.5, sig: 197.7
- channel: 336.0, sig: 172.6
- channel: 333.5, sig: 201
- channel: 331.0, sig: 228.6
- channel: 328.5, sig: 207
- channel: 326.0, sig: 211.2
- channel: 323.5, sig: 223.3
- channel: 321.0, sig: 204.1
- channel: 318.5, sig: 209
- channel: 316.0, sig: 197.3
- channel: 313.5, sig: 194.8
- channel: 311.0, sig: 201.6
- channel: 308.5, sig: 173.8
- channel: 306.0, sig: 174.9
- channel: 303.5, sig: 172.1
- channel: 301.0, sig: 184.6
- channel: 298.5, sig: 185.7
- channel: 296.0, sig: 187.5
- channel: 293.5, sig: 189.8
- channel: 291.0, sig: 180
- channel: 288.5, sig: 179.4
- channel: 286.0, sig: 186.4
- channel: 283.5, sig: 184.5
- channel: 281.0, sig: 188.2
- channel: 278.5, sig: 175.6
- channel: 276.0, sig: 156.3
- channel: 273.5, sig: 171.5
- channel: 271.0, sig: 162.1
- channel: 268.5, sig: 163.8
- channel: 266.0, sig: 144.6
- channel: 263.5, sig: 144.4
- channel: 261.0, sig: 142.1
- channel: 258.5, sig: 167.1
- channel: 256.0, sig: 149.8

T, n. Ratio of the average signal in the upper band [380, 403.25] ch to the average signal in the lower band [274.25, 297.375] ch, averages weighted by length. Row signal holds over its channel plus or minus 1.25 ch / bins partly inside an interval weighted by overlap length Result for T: 0.93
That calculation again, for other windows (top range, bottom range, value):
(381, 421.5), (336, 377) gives 0.95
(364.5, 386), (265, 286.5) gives 1.03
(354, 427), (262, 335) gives 0.92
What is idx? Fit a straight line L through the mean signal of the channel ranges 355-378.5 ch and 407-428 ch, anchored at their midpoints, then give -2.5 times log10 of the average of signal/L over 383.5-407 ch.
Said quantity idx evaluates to 0.11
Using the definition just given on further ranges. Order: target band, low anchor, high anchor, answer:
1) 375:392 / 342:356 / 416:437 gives 0.01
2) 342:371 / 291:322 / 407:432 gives 0.07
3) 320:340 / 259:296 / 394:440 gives -0.21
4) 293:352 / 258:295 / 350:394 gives -0.12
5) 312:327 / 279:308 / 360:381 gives -0.15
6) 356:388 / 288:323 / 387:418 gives -0.01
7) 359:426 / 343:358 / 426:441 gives 0.04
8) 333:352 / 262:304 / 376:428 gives -0.06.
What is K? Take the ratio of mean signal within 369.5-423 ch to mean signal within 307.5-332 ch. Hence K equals 0.82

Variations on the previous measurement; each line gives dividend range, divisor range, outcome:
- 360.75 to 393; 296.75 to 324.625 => 0.90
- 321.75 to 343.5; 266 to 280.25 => 1.23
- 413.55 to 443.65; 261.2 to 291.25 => 1.07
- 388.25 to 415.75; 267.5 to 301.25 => 0.91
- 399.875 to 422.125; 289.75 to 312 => 0.88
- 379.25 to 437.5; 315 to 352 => 0.87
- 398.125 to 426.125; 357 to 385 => 0.94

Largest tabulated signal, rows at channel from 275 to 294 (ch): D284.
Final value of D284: 189.8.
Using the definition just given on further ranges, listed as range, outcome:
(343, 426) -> 190.3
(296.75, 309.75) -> 185.7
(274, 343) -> 228.6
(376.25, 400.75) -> 187.4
